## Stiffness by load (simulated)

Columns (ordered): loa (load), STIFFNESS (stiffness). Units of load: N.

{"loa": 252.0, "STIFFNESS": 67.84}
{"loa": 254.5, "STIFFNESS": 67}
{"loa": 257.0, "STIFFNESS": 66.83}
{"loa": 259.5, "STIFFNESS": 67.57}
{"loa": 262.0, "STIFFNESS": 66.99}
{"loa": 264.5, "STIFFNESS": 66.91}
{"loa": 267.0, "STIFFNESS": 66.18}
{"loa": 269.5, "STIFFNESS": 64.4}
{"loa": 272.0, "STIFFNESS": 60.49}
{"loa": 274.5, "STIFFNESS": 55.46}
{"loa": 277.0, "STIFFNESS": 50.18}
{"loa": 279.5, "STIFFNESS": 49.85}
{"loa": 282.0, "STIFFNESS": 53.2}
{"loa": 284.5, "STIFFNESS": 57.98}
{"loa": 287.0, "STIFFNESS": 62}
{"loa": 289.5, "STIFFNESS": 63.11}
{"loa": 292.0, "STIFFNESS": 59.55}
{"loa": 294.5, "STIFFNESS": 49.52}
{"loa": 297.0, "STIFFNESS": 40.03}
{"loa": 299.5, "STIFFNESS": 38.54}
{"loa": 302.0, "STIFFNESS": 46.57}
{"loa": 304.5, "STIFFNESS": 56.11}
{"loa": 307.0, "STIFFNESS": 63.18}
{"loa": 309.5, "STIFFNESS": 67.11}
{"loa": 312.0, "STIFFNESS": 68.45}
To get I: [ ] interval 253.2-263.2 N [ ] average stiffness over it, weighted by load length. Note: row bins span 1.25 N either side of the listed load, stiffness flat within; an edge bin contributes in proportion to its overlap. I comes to 67.1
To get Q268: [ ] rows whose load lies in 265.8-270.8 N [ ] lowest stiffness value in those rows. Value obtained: 64.4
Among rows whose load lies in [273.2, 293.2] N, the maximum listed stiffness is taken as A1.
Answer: 63.11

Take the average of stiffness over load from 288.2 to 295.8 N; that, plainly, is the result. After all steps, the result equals 57.3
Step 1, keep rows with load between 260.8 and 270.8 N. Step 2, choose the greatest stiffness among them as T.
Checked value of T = 66.99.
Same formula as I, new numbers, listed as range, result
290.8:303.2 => 46.8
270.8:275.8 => 57.9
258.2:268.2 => 66.9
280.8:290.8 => 59.1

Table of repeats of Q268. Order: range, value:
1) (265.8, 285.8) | 49.85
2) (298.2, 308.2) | 38.54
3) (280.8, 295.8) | 49.52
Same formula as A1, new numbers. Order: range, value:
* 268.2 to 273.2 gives 64.4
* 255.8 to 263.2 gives 67.57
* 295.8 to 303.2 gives 46.57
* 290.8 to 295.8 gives 59.55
